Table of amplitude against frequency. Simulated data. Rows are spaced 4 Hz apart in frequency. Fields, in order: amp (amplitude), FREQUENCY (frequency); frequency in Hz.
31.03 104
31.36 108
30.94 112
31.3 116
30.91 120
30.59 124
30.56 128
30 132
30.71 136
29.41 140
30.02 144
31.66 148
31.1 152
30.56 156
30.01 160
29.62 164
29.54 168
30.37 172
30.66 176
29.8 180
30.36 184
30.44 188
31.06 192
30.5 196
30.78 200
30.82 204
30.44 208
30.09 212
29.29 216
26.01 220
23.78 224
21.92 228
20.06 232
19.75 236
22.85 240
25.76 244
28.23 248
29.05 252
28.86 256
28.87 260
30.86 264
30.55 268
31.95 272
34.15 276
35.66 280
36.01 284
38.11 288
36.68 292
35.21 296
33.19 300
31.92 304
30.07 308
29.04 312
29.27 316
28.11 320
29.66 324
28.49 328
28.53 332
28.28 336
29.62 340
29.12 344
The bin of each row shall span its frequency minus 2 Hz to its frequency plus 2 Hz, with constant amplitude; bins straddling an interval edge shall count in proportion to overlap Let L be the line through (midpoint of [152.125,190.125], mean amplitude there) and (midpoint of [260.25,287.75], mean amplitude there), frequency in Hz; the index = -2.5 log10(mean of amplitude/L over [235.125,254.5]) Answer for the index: 0.26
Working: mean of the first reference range 30.2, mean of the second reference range 33.2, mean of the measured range 25.5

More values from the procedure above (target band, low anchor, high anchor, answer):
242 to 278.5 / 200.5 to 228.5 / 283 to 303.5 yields 0.088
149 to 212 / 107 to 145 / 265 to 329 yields 0.026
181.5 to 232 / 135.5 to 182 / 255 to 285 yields 0.094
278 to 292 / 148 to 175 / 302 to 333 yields -0.231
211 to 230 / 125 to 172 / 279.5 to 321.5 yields 0.210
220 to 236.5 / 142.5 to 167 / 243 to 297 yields 0.388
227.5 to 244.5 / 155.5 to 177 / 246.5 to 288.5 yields 0.395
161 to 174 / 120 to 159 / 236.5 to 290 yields 0.024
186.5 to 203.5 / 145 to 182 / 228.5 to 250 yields -0.125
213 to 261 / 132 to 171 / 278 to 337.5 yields 0.223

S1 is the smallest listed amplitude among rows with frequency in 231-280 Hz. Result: 19.75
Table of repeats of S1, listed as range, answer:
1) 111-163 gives 29.41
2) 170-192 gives 29.8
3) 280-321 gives 28.11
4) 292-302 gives 33.19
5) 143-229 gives 21.92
